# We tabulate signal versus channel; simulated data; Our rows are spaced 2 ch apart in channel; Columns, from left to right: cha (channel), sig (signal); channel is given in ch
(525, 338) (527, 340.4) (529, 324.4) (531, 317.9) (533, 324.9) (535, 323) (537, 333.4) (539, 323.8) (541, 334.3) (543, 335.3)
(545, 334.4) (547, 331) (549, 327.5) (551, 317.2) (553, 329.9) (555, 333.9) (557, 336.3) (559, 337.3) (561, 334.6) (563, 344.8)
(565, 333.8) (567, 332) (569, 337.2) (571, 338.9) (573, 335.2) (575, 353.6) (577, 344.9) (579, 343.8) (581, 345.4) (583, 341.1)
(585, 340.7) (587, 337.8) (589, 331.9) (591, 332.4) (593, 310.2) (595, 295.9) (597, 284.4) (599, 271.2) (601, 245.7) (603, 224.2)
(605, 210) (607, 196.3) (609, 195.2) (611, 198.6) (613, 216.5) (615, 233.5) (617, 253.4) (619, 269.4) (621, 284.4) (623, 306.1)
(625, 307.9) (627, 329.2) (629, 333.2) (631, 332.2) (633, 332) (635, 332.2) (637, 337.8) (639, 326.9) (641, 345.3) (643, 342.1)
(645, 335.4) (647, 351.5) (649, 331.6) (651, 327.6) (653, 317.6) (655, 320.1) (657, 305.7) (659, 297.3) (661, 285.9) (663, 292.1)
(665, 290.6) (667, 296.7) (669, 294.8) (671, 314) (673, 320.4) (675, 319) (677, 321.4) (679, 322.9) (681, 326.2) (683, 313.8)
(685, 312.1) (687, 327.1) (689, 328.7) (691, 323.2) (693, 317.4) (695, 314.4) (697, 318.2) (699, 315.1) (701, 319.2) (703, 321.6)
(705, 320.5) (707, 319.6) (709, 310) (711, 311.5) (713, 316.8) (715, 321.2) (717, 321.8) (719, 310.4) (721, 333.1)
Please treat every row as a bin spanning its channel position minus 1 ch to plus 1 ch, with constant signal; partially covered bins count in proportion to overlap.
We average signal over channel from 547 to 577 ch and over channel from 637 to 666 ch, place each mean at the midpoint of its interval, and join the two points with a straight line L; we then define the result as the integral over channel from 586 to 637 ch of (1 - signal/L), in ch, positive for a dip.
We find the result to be 7.33 ch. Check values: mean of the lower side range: 335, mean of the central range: 280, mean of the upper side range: 320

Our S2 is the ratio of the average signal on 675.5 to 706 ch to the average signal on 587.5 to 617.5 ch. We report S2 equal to 1.26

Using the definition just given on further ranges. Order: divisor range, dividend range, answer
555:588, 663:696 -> 0.93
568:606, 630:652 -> 1.08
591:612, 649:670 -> 1.23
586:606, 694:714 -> 1.11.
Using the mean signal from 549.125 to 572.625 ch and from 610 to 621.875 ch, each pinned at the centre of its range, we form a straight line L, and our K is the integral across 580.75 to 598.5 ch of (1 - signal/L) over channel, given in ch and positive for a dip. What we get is -2.2 ch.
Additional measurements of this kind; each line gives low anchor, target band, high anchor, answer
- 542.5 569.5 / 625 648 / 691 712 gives -0.76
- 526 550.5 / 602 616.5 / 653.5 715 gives 4.93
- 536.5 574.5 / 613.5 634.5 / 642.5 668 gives 1.52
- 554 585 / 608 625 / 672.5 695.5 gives 4.27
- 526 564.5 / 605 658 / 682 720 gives 4.37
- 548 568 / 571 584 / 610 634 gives -1.07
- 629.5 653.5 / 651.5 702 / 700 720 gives 2.00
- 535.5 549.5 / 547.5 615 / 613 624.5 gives -0.97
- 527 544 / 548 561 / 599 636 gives -0.71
